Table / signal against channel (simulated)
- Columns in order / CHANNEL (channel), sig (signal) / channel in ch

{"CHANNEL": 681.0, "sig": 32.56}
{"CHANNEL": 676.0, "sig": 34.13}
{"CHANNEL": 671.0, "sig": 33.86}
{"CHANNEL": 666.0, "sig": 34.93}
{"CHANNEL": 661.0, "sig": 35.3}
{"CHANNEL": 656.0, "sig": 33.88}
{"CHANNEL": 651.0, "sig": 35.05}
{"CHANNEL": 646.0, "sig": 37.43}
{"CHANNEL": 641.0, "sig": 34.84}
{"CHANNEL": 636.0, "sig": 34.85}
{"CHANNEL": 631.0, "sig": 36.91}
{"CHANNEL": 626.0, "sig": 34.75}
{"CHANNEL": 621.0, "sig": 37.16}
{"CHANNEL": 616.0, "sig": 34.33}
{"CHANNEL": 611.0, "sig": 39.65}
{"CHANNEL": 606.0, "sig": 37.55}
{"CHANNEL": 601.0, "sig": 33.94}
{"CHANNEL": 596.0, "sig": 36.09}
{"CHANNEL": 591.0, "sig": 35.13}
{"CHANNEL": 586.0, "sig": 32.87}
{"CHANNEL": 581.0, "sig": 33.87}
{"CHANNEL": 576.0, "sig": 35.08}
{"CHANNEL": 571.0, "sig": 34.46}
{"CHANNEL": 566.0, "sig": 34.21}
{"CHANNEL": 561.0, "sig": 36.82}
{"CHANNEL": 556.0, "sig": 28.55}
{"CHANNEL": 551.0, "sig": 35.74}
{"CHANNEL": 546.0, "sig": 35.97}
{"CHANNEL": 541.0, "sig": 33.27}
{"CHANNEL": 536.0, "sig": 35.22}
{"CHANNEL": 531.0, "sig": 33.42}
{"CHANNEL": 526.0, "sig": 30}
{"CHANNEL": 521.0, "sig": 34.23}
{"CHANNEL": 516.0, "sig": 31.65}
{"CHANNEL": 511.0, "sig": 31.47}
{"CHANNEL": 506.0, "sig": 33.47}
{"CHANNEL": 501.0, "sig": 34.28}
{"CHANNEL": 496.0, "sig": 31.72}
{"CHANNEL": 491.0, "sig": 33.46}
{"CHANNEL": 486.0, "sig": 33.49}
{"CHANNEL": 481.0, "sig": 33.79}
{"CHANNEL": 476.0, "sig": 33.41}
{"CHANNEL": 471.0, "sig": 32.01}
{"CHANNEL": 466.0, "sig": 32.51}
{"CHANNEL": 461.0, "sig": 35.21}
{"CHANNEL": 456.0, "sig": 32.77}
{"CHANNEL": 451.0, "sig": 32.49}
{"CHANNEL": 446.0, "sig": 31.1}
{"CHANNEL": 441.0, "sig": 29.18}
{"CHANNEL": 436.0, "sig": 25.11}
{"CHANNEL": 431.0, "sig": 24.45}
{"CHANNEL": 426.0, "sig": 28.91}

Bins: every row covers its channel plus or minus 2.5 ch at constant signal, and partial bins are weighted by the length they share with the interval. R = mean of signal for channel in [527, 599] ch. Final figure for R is 34.2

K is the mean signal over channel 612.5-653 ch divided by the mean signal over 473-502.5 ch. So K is 1.07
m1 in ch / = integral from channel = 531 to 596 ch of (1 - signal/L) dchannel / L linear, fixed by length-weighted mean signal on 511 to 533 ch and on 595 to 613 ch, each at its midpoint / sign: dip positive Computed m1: 0.4 ch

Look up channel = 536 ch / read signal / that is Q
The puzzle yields 35.22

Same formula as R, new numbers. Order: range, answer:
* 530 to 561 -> 34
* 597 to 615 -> 36.7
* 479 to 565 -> 33.3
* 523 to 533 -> 31.8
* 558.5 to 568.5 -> 35.5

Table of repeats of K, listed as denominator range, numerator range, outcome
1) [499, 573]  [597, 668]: 1.07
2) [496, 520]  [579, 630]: 1.09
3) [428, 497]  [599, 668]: 1.14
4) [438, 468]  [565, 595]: 1.07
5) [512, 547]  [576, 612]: 1.07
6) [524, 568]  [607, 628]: 1.08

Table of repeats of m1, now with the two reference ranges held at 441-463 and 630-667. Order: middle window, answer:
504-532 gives 0.9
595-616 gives -1.1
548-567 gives 0.1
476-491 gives -0.3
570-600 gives -0.1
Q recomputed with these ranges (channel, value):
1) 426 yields 28.91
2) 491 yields 33.46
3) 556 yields 28.55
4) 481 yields 33.79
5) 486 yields 33.49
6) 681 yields 32.56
